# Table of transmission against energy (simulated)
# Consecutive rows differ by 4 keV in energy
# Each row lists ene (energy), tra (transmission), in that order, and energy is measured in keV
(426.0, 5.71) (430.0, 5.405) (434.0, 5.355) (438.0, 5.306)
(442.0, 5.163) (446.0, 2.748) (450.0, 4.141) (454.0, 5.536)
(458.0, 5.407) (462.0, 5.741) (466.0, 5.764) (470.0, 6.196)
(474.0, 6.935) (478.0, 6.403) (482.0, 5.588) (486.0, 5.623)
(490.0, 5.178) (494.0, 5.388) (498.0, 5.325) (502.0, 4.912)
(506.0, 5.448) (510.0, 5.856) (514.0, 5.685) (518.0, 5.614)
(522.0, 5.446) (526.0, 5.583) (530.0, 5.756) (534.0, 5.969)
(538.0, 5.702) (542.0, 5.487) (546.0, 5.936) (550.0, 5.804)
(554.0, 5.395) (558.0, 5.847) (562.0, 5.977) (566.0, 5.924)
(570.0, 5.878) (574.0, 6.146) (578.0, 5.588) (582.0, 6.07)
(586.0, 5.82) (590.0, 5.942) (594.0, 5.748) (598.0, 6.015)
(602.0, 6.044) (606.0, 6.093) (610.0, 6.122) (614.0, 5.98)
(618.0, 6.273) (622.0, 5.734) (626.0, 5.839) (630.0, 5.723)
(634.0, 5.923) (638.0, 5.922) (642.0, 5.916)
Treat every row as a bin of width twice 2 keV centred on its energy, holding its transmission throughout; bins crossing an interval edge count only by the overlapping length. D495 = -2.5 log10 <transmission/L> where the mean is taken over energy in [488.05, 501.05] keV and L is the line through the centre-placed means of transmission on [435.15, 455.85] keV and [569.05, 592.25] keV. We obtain -0.04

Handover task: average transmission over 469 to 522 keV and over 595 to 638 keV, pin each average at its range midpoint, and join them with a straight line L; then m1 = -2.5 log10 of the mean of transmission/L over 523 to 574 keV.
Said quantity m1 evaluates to 0.005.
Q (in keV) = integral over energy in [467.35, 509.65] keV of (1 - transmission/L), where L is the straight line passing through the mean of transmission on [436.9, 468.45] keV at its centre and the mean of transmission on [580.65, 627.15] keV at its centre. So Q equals -4.02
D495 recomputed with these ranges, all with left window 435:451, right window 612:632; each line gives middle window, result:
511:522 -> -0.12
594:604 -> -0.05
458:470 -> -0.25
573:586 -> -0.07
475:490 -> -0.23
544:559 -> -0.08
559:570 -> -0.10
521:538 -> -0.11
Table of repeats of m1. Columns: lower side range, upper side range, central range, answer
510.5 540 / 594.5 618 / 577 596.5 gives 0.02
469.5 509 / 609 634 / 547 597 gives 0.00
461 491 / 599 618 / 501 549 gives 0.07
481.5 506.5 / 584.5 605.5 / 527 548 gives -0.03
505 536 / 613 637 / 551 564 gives 0.00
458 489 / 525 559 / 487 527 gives 0.08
